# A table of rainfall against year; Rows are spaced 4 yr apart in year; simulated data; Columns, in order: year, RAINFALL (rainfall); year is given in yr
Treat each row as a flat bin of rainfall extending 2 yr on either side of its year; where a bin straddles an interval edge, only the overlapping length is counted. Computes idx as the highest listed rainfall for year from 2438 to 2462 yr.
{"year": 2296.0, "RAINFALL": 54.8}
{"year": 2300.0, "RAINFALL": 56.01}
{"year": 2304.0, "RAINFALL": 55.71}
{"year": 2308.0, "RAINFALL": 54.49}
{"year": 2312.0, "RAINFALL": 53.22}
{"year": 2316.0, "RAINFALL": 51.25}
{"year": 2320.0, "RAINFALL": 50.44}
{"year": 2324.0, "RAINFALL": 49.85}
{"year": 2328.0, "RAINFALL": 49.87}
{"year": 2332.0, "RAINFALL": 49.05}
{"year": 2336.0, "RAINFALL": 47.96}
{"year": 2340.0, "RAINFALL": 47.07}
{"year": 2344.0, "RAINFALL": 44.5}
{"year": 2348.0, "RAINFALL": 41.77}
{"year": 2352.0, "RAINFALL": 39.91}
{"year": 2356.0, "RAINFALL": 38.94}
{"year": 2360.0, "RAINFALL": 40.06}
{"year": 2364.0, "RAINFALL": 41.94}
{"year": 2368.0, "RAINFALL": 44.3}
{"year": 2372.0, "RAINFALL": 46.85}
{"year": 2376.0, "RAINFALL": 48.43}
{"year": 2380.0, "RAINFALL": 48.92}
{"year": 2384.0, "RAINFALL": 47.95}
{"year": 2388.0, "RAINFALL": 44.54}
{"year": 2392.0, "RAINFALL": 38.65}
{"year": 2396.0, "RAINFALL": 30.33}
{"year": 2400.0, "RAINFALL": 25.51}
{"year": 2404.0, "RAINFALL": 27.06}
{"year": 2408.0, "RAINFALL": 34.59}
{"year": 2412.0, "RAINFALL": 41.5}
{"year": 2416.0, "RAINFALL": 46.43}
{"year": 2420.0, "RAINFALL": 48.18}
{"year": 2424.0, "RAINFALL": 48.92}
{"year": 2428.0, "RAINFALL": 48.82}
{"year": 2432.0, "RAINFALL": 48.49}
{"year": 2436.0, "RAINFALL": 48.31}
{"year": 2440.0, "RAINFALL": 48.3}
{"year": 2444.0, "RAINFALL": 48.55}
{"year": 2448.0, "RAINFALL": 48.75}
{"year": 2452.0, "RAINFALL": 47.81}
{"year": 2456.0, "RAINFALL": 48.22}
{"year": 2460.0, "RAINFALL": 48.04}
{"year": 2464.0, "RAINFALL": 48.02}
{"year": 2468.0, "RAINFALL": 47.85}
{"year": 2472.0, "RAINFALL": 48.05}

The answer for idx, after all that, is 48.75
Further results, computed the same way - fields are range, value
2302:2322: 55.71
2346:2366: 41.94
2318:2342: 50.44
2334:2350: 47.96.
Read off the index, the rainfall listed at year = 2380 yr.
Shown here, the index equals 48.92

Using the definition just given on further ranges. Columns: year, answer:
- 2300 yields 56.01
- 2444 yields 48.55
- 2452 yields 47.81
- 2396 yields 30.33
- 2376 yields 48.43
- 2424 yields 48.92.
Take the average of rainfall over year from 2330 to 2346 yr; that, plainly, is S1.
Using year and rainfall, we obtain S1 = 47.1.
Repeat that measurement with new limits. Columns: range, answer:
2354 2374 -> 42.4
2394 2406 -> 27.6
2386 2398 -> 37.8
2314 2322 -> 50.8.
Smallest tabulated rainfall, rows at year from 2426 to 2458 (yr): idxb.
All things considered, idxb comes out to 47.81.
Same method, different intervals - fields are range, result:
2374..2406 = 25.51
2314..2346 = 44.5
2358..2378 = 40.06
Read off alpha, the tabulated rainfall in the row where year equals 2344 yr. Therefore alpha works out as 44.5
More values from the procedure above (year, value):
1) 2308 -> 54.49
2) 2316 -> 51.25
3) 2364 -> 41.94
